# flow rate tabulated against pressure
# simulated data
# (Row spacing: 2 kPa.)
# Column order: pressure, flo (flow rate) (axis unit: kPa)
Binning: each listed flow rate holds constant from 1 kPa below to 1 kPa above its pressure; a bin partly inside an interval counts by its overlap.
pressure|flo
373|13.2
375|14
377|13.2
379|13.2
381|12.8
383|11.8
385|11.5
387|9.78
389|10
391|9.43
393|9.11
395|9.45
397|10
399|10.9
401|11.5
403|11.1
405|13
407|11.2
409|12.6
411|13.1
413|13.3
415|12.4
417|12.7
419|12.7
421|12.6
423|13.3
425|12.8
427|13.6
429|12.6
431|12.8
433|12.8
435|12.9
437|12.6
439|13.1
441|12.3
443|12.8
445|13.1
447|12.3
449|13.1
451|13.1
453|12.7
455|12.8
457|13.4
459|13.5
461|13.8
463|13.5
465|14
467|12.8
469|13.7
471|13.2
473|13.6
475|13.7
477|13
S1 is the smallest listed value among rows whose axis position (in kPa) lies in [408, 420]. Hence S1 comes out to 12.4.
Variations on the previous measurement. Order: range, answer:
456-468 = 12.8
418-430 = 12.6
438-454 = 12.3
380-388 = 9.78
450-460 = 12.7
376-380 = 13.2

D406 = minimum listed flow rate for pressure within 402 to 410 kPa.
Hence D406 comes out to 11.1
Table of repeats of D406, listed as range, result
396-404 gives 10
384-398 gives 9.11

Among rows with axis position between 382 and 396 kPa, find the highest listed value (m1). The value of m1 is 11.8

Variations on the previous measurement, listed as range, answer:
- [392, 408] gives 13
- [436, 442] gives 13.1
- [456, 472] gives 14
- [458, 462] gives 13.8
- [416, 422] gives 12.7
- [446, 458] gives 13.4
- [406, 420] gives 13.3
